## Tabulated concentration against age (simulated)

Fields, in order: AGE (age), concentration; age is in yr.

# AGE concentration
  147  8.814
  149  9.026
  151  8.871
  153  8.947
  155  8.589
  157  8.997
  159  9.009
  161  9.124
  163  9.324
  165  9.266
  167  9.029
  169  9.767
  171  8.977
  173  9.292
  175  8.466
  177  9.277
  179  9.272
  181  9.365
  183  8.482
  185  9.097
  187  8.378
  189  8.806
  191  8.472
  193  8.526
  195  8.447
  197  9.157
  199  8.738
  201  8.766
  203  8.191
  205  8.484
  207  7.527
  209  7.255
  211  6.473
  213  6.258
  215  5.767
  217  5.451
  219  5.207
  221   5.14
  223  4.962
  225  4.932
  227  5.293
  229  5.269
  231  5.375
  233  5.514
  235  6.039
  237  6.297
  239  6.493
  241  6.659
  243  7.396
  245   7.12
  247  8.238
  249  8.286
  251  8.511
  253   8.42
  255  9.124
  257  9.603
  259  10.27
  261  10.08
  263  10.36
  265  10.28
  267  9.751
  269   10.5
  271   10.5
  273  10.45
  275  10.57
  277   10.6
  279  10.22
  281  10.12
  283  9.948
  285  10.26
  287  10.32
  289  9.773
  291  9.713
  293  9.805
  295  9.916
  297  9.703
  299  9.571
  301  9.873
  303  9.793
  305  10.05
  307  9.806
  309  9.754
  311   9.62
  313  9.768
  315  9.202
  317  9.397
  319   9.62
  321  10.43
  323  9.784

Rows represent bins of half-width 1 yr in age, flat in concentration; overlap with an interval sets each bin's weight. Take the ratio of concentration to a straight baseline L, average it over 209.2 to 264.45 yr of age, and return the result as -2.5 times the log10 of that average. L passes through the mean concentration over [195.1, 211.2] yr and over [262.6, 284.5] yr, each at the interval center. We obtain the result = 0.30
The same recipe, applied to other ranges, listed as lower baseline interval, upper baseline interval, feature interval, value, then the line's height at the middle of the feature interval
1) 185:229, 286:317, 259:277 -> -0.169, 8.84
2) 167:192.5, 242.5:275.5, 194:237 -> 0.358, 9.16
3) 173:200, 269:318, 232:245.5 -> 0.402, 9.38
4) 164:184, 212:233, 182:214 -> -0.132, 7.27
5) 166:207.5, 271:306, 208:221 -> 0.457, 9.14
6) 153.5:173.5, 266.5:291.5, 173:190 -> 0.046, 9.3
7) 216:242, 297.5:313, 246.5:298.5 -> -0.234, 7.98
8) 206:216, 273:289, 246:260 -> -0.011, 8.82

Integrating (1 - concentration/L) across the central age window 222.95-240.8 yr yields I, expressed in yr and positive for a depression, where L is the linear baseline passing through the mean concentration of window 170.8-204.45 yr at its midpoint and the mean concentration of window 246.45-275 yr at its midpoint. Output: 7.0 yr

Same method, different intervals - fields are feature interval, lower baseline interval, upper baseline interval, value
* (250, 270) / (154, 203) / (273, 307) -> 0.1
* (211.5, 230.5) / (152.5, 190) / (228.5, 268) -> 6.7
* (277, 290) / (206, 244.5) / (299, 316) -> -2.3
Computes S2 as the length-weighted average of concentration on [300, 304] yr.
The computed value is 9.83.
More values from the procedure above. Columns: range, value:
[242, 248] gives 7.58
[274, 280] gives 10.5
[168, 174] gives 9.35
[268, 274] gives 10.5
